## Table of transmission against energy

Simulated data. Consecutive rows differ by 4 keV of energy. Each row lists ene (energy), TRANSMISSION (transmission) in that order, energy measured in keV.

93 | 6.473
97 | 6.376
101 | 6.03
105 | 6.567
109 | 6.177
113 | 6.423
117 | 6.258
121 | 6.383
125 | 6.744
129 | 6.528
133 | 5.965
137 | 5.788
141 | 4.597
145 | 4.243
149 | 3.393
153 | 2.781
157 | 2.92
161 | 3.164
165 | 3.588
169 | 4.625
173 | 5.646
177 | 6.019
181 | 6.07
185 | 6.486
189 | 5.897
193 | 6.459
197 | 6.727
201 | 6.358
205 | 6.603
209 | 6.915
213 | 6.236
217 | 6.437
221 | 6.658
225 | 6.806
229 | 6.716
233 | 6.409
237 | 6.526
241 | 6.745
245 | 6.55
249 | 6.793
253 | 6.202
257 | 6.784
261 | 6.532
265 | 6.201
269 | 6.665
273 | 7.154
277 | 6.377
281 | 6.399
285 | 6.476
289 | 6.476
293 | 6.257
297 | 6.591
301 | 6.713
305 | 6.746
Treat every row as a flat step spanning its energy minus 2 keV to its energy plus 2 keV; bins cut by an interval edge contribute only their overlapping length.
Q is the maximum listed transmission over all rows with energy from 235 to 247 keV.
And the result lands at 6.745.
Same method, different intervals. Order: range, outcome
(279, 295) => 6.476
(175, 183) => 6.07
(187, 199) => 6.727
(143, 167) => 4.243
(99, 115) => 6.567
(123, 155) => 6.744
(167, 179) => 6.019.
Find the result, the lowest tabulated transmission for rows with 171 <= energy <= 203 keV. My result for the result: 5.646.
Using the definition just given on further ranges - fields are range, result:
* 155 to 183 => 2.92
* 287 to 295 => 6.257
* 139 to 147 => 4.243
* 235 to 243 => 6.526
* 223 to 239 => 6.409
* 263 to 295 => 6.201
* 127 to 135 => 5.965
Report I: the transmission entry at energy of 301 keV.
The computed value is 6.713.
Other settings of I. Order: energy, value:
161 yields 3.164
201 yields 6.358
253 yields 6.202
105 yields 6.567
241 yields 6.745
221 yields 6.658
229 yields 6.716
